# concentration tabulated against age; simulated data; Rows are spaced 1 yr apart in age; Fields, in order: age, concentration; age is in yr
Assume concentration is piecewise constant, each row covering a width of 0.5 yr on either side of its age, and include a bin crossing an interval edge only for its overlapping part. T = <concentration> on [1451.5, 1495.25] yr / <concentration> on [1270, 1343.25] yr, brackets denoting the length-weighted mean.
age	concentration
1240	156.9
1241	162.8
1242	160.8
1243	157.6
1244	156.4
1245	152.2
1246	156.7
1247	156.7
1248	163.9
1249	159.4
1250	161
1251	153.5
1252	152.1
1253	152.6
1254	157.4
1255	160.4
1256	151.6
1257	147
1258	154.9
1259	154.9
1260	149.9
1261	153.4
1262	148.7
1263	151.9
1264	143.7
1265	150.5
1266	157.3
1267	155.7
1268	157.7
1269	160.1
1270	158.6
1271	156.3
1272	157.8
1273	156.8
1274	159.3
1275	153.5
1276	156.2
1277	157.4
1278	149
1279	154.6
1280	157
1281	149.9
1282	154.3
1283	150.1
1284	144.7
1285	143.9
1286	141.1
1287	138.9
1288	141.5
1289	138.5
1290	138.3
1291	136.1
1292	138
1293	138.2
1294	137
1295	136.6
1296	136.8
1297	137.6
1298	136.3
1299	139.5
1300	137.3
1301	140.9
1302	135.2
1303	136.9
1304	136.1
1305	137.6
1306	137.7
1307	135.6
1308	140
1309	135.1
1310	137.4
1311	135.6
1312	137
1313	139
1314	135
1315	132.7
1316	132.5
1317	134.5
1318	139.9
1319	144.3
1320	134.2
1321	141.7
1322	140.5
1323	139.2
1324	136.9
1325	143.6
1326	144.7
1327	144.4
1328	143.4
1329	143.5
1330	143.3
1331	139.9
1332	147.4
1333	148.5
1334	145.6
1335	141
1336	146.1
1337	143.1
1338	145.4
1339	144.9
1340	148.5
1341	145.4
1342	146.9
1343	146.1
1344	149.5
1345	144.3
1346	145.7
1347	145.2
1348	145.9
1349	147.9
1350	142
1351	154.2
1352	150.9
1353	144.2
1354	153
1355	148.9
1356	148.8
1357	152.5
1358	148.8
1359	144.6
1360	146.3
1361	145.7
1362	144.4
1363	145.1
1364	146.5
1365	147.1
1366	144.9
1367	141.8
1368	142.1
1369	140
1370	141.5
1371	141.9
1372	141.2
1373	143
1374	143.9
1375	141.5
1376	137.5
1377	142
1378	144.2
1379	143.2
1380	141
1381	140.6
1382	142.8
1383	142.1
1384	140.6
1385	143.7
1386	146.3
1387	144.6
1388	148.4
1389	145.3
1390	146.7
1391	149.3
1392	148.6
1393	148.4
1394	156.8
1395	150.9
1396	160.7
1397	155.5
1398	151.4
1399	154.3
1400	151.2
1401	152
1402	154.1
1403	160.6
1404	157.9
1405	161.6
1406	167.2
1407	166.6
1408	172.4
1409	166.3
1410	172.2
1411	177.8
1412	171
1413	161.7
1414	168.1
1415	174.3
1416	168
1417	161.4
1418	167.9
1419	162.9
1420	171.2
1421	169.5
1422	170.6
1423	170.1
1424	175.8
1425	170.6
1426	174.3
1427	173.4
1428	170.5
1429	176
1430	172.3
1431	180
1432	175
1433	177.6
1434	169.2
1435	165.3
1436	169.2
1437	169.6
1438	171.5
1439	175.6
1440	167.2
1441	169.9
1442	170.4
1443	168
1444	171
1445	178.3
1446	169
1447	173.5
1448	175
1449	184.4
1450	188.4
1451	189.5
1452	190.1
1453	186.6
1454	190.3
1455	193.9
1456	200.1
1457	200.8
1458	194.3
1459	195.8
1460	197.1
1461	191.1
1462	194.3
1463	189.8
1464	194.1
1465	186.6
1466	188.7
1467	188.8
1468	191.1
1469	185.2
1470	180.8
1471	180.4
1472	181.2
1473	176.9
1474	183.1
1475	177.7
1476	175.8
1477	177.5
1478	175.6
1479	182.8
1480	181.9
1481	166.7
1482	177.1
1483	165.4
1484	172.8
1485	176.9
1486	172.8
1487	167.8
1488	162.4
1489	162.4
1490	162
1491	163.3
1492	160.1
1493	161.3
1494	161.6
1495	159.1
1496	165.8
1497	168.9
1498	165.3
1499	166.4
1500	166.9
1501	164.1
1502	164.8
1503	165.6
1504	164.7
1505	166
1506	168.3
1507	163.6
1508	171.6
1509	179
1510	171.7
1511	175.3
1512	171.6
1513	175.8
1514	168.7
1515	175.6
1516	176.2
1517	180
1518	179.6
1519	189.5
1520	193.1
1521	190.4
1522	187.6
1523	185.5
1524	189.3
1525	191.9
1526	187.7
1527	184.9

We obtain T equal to 1.3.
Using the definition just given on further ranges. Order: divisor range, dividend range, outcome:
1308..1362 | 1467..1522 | 1.21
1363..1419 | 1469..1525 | 1.14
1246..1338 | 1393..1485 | 1.20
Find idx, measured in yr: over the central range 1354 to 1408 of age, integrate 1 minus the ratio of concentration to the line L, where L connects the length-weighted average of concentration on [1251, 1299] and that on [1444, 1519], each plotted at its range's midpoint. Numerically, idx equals 5.1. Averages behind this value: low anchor 149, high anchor 177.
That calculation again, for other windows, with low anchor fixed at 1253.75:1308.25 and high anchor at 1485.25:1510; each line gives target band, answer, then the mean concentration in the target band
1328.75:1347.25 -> 0.81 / 145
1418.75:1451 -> -2.54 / 173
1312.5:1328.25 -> 1.19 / 139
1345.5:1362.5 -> 0.64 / 148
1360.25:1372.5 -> 0.86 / 144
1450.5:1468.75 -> -3.34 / 192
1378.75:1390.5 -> 0.92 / 144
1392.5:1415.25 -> -0.52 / 161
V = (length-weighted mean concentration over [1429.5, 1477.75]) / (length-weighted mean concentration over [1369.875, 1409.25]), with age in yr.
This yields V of 1.21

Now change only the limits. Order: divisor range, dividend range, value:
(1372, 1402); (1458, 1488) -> 1.24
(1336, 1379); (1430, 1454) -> 1.21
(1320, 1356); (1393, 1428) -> 1.13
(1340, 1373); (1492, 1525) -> 1.18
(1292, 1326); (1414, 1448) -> 1.24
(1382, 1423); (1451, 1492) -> 1.15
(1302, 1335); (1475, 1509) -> 1.21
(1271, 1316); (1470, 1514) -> 1.20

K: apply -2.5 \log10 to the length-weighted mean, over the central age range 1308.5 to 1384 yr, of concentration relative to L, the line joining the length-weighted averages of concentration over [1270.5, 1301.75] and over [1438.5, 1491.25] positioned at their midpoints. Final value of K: 0.10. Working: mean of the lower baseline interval 146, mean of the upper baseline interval 180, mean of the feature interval 143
